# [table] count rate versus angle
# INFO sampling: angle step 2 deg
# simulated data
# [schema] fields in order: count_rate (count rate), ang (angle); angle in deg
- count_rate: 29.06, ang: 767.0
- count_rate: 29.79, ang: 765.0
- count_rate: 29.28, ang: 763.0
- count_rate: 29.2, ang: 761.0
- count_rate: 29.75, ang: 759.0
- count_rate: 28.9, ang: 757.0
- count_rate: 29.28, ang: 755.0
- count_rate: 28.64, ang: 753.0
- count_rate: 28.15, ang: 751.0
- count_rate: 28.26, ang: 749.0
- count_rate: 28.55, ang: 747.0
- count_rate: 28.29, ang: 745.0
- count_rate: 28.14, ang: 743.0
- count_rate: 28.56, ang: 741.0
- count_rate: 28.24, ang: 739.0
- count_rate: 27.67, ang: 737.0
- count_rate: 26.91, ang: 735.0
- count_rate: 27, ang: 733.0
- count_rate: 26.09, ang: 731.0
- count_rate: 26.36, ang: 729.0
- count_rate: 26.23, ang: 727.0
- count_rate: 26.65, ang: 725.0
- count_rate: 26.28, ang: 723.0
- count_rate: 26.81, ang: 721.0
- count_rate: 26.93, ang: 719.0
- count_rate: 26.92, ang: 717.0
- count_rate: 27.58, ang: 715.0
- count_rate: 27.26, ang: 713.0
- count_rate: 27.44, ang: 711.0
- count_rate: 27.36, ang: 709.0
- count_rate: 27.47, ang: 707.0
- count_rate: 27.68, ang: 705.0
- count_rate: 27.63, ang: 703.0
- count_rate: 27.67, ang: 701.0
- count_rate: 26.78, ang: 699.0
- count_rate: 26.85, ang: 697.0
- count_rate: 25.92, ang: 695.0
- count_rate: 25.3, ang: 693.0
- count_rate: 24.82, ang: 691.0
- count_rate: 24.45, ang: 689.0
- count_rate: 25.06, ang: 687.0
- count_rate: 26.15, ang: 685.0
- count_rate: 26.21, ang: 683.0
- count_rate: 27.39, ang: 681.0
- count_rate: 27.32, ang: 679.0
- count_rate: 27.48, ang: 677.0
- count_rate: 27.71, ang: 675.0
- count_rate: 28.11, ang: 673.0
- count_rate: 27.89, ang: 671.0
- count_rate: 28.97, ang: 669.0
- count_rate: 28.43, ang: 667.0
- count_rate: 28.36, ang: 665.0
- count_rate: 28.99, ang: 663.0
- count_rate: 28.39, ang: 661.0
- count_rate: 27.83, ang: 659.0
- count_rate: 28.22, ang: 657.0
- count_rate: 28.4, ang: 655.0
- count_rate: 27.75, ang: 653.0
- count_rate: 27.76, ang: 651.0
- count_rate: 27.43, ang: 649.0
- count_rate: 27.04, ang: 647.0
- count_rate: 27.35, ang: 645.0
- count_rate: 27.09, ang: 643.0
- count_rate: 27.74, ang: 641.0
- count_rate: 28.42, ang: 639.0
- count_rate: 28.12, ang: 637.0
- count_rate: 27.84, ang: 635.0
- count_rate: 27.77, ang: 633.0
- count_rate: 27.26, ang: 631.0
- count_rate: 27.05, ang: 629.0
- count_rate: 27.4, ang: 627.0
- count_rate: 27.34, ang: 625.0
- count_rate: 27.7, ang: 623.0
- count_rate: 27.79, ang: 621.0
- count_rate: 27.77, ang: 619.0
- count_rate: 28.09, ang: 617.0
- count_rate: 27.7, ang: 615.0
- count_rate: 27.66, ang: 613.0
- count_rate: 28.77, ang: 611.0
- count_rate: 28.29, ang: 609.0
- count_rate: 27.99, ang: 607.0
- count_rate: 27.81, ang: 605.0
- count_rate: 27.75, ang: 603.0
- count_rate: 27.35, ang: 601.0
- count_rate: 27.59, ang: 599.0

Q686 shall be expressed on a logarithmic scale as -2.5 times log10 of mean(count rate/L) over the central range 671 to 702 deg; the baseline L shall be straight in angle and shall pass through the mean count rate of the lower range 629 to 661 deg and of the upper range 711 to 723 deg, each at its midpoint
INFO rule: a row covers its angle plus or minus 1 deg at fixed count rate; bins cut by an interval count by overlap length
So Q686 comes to 0.03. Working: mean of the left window 27.7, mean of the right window 27.1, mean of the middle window 26.5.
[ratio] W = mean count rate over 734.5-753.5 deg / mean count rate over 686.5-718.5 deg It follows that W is 1.1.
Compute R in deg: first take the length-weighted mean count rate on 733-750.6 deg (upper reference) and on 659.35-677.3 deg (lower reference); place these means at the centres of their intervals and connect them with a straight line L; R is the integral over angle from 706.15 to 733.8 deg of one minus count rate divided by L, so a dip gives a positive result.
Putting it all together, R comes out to 1.20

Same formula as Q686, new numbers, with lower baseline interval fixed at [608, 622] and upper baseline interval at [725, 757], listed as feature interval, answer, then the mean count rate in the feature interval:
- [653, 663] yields -0.01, 28.2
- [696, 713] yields 0.02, 27.4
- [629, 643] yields 0.01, 27.7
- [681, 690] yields 0.09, 25.7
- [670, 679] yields 0.01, 27.7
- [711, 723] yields 0.03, 27.1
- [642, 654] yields 0.02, 27.4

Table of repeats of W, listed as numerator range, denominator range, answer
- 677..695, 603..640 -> 0.93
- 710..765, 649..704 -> 1.02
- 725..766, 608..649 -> 1.02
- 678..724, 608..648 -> 0.96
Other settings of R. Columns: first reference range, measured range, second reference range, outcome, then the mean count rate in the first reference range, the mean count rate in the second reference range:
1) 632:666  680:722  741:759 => 2.4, 27.9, 28.6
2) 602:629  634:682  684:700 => -2.3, 27.8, 25.7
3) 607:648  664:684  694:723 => -0.3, 27.7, 27.1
